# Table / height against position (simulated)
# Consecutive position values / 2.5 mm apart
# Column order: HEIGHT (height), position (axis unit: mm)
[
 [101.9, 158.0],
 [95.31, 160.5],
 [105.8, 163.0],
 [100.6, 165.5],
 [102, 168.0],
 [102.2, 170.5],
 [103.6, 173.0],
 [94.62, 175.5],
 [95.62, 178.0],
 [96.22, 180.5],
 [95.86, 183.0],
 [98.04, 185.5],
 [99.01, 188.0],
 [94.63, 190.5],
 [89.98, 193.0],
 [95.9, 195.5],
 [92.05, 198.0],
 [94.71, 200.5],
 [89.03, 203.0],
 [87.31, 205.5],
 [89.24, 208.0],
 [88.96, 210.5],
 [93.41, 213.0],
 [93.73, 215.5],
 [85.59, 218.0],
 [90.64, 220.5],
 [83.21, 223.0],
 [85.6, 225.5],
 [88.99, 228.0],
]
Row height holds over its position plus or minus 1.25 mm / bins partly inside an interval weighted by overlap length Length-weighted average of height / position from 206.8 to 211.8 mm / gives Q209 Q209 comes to 89.1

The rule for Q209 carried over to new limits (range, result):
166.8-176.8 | 101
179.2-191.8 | 96.7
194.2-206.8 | 91.8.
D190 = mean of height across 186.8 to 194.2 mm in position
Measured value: 94.5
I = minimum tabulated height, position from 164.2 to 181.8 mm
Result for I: 94.62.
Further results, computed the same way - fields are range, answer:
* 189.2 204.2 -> 89.03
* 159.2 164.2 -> 95.31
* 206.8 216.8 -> 88.96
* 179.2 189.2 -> 95.86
